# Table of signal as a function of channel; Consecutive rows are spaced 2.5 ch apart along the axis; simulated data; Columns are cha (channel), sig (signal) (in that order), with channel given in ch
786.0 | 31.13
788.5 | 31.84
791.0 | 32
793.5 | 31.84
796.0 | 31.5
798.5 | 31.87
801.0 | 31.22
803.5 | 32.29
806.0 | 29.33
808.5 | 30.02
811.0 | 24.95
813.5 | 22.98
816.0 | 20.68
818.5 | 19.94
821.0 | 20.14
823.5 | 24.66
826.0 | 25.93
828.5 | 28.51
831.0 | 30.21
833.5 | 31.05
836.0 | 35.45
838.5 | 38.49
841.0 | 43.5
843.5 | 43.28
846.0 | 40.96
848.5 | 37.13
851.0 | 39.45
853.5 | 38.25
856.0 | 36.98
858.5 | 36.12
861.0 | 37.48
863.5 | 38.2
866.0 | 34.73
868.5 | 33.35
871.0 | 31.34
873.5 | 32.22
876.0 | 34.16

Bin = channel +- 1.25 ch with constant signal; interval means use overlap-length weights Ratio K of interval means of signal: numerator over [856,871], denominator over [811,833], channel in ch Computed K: 1.5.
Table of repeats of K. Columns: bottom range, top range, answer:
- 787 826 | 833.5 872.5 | 1.35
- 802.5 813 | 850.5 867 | 1.30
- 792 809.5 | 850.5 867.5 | 1.19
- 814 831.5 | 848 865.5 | 1.57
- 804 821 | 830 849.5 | 1.53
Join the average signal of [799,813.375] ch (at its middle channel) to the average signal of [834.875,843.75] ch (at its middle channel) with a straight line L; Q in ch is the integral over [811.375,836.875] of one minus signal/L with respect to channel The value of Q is 6.8 ch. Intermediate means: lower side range 29.2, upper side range 39.9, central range 25.8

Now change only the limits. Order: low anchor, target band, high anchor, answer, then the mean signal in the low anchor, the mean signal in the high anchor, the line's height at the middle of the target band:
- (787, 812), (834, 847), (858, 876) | -2.6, 30.7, 34.7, 33.1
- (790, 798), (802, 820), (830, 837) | 3.5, 31.8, 32.2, 32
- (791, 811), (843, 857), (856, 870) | -1.7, 30.8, 36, 34.9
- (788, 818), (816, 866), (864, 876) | -3.3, 28.9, 33.4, 31.4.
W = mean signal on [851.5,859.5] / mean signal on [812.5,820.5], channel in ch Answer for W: 1.78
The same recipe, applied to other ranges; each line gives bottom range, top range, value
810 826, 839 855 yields 1.79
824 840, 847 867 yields 1.19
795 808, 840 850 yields 1.32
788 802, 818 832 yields 0.79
